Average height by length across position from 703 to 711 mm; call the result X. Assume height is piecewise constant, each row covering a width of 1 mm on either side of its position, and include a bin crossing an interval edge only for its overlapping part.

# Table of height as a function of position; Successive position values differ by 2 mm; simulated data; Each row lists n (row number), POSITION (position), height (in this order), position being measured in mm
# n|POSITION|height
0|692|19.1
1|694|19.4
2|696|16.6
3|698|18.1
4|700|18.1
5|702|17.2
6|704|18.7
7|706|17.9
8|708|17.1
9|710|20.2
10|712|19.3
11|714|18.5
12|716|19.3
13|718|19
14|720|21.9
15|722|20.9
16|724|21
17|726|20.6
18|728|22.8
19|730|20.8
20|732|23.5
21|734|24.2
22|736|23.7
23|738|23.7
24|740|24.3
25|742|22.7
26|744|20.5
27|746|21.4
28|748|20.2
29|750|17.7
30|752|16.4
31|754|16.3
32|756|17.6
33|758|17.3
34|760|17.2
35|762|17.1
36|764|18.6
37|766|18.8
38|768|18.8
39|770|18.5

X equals 18.5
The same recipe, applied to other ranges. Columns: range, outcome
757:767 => 17.8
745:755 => 18.4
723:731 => 21.3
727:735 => 22.8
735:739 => 23.7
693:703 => 17.9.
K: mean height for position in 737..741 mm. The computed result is 24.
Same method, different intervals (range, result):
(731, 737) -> 23.8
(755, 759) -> 17.5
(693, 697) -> 18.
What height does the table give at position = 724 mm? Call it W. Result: 21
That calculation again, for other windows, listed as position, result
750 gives 17.7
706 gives 17.9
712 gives 19.3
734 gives 24.2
